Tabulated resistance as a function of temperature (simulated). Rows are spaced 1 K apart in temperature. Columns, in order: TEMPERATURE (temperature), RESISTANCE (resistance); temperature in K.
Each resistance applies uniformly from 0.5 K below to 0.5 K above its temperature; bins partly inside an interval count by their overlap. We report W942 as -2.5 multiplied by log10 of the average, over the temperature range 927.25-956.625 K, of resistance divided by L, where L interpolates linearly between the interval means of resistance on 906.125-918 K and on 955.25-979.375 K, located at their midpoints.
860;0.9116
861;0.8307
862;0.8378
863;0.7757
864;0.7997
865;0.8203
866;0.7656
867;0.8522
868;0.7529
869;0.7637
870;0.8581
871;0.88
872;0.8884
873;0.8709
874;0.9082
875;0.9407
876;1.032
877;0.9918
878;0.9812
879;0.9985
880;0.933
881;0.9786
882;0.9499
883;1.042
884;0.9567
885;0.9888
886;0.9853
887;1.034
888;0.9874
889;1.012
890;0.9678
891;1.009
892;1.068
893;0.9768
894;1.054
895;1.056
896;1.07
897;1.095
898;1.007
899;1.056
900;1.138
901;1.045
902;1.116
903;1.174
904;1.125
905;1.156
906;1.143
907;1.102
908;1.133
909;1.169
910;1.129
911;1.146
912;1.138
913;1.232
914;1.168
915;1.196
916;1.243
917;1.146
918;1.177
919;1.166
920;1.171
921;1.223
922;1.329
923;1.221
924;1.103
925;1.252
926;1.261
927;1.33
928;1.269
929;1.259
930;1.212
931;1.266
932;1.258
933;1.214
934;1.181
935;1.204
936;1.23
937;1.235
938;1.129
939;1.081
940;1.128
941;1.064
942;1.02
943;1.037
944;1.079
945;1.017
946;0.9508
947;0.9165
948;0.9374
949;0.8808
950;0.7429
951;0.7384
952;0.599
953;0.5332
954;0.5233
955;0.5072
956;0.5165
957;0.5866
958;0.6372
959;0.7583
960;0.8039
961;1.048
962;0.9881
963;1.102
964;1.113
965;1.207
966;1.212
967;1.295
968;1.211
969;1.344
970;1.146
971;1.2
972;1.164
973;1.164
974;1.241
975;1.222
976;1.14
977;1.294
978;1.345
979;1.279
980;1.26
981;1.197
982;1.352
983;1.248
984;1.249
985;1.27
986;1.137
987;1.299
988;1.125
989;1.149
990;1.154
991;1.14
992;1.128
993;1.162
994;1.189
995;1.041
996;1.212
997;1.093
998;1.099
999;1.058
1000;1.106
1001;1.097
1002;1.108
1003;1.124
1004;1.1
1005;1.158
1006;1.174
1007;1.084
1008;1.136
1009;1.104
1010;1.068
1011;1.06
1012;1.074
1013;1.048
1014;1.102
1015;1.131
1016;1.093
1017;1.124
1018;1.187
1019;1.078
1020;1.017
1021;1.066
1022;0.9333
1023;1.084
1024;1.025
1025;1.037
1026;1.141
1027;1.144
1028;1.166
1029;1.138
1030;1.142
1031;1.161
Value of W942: 0.132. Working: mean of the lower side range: 1.16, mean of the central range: 0.992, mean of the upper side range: 1.08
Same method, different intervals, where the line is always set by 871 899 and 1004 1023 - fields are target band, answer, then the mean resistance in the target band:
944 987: 0.027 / 1.03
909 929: -0.184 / 1.21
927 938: -0.197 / 1.23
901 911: -0.129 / 1.13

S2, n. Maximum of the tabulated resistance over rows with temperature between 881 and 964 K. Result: 1.33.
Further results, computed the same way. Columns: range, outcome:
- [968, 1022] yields 1.352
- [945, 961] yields 1.048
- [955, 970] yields 1.344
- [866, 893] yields 1.068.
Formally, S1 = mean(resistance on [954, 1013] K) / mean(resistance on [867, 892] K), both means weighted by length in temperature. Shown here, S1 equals 1.17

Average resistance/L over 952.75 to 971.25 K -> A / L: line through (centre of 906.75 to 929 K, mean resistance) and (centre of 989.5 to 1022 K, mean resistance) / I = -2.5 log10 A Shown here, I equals 0.23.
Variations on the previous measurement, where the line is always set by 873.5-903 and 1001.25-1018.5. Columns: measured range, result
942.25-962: 0.327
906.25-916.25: -0.128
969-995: -0.115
